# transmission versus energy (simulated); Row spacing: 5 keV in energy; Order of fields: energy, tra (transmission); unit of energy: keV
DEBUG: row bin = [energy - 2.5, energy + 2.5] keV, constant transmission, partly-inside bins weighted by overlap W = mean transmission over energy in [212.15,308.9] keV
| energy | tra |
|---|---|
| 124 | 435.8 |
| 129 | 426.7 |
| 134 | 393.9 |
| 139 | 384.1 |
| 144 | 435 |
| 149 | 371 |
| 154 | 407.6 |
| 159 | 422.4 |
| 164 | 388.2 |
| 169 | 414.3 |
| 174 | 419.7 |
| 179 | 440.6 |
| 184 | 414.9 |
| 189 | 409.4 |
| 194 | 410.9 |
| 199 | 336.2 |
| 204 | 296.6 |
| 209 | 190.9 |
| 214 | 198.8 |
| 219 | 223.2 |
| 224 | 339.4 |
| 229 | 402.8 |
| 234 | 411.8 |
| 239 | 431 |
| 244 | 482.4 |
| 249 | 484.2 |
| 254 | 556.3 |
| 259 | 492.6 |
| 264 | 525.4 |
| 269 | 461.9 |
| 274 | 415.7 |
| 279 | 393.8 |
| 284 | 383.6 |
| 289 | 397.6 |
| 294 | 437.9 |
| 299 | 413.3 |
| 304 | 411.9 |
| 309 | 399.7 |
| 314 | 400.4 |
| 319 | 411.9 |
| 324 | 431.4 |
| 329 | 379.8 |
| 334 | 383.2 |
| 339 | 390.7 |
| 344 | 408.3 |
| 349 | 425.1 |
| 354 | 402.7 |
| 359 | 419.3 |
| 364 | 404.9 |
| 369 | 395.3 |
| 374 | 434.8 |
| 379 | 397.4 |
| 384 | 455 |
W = 415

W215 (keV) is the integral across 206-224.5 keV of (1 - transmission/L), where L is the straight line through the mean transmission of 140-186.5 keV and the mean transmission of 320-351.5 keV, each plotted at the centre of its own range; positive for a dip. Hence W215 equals 8.2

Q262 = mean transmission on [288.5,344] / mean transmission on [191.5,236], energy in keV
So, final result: 1.3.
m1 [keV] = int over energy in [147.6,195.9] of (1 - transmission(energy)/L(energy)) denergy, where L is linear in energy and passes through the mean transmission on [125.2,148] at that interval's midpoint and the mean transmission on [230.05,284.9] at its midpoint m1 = 1.4 keV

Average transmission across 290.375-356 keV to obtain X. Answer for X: 407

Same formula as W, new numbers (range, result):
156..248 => 371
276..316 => 405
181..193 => 413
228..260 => 468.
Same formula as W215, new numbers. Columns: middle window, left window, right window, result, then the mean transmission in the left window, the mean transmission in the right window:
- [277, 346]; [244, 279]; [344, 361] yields 6.4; 482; 415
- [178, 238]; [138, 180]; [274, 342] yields 10.0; 409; 403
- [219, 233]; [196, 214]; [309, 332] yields -2.6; 268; 405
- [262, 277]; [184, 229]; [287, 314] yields -3.4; 313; 411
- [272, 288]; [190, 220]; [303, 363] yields -1.9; 285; 405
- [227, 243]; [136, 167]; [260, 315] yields -0.2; 401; 424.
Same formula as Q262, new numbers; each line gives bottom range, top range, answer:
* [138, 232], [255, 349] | 1.16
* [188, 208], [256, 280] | 1.34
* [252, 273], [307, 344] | 0.80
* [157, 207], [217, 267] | 1.11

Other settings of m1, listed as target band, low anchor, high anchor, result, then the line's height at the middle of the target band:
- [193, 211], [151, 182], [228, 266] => 5.6 keV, 441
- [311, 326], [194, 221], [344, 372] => -1.7 keV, 372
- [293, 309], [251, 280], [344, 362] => 1.3 keV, 453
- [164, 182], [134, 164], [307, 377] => -0.8 keV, 402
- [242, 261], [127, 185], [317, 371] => -4.6 keV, 407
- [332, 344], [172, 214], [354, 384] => 0.3 keV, 403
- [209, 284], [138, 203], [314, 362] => -0.6 keV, 404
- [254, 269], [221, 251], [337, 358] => -3.3 keV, 418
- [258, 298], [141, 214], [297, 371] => -4.1 keV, 395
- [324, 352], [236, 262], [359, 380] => 2.0 keV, 431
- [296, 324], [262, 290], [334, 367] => 0.6 keV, 419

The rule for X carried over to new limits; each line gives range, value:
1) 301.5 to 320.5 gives 406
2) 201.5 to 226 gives 248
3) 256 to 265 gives 509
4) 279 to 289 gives 390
